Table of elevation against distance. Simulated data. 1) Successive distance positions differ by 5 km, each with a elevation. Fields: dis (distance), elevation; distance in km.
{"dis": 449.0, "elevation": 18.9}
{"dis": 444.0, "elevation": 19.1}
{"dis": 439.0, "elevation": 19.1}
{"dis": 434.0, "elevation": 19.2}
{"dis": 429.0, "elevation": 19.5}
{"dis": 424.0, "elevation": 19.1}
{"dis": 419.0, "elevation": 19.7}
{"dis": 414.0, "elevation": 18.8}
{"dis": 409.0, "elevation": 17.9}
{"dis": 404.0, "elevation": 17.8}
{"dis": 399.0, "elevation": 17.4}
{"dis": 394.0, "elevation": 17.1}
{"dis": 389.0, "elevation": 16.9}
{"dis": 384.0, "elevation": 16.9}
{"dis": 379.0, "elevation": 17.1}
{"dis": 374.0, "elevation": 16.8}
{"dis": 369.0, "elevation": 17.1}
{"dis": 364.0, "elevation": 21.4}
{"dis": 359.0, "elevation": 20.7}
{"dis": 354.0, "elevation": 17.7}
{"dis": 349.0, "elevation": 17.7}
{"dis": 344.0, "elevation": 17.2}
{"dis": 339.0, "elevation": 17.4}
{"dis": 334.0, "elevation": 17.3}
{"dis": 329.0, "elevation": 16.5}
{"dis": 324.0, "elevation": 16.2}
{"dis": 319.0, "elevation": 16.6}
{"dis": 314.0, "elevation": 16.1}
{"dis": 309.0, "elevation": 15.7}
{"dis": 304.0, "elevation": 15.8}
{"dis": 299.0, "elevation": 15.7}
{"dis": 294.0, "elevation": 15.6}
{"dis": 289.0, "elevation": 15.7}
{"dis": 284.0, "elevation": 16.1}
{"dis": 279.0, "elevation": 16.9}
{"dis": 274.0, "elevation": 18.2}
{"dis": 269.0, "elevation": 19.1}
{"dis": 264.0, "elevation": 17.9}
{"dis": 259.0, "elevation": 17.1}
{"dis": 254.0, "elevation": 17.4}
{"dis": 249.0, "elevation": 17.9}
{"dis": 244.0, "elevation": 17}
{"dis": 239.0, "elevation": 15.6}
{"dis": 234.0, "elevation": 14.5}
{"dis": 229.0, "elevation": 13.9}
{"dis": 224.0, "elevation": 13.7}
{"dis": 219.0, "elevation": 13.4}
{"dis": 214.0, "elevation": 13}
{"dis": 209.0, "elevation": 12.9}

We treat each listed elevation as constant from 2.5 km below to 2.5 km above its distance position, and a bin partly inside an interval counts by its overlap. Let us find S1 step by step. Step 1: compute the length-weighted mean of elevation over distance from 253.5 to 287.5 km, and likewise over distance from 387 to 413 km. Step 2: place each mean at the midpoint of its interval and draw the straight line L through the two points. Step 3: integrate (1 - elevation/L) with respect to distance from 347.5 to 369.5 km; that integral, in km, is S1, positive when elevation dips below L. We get -2.1 km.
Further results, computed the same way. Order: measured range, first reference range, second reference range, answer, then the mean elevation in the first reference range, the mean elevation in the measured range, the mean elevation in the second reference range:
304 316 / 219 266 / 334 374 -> 1.03 km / 15.9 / 15.9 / 18.3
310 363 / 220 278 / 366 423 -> -0.62 km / 16.5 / 17.4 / 17.7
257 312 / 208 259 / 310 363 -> -1.65 km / 15.1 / 16.7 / 17.4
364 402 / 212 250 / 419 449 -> 1.58 km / 14.8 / 17.3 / 19.2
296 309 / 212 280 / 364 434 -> 0.84 km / 16.1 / 15.7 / 18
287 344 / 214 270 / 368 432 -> 1.87 km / 15.9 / 16.3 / 17.9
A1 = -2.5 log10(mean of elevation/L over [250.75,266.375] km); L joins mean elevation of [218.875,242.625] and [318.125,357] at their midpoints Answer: -0.16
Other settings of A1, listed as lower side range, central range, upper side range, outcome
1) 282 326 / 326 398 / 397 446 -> -0.022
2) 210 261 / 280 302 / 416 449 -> 0.036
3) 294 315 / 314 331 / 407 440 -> -0.007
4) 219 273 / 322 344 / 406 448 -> 0.045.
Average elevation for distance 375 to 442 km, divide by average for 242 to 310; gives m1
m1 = 1.08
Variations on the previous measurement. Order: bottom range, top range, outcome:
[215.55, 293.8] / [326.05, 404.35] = 1.09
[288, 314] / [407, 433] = 1.21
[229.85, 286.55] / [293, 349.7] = 0.97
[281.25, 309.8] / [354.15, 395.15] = 1.14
